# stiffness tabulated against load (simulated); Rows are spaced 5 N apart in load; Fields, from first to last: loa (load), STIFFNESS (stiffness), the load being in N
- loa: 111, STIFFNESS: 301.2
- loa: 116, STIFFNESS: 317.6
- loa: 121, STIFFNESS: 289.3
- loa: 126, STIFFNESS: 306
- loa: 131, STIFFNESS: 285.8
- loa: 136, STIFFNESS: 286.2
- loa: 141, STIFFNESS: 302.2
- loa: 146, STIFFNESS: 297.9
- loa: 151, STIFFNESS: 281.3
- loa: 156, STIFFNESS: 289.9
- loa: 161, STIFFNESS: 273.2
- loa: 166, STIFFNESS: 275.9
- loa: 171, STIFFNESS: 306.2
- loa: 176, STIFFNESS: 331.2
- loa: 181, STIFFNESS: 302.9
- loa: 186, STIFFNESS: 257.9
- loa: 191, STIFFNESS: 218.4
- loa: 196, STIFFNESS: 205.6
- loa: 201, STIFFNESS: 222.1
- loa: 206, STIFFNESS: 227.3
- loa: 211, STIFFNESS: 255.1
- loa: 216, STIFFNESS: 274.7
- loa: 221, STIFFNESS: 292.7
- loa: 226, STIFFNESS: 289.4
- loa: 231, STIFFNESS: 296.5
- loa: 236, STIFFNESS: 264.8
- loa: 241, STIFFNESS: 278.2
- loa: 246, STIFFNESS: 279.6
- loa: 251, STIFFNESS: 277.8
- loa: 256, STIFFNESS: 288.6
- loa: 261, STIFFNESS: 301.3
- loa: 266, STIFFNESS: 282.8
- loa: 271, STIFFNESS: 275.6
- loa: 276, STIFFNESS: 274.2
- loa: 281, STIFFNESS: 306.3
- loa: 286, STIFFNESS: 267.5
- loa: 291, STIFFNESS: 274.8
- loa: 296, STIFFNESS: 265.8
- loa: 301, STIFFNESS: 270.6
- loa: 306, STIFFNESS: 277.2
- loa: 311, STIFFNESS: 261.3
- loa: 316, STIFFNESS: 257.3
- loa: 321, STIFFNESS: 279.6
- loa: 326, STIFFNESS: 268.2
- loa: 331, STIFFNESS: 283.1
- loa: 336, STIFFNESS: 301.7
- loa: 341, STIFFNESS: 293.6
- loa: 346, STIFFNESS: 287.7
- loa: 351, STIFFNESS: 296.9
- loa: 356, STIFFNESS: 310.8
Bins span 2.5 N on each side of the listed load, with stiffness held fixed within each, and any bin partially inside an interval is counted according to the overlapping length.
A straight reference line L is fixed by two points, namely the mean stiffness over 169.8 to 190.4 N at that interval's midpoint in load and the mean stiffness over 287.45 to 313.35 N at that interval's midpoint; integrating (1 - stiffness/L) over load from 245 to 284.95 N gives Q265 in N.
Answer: -1.3 N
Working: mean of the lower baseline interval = 292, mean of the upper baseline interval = 270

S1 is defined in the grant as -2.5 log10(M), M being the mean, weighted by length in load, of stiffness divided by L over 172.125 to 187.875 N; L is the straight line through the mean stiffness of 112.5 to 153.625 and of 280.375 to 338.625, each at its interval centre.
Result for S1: -0.03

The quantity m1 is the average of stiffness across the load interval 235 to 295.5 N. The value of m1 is 281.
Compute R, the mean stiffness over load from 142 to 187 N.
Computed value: 292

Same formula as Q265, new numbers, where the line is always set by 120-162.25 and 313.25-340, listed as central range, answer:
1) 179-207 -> 4.76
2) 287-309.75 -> 0.76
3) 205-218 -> 1.44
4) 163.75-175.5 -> -0.38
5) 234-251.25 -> 0.55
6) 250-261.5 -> -0.22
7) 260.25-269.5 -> -0.19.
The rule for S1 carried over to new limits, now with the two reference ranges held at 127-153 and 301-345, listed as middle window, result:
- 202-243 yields 0.06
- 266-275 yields 0.02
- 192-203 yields 0.32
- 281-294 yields 0.01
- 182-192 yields 0.15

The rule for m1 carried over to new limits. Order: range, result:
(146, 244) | 271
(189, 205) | 216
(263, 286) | 283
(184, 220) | 239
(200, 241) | 268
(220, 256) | 283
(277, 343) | 277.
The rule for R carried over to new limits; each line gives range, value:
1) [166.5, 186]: 302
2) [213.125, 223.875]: 283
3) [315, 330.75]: 272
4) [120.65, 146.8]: 295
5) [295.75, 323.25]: 269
